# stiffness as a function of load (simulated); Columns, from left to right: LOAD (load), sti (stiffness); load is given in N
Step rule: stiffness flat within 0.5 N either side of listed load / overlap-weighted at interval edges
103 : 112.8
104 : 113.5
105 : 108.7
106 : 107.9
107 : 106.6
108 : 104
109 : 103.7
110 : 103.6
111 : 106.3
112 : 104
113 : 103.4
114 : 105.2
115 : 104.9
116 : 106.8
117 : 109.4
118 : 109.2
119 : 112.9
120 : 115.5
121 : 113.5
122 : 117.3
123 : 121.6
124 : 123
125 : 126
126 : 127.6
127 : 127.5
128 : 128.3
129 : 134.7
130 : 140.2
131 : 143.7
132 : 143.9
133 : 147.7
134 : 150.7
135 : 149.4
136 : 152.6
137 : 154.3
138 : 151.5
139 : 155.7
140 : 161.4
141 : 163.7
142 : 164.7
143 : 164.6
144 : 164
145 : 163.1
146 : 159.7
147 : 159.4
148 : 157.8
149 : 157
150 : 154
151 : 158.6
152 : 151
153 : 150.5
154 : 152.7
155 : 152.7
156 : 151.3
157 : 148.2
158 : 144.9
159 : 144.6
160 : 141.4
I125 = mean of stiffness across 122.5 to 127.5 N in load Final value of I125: 125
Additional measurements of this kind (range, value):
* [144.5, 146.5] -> 161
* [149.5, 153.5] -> 154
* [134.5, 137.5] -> 152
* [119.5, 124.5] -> 118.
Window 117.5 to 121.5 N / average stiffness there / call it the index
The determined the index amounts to 113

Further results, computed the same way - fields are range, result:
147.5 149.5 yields 157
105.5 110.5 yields 105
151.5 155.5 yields 152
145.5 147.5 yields 160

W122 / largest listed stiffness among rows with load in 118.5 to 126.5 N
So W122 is 127.6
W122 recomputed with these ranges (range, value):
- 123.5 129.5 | 134.7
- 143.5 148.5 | 164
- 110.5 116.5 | 106.8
